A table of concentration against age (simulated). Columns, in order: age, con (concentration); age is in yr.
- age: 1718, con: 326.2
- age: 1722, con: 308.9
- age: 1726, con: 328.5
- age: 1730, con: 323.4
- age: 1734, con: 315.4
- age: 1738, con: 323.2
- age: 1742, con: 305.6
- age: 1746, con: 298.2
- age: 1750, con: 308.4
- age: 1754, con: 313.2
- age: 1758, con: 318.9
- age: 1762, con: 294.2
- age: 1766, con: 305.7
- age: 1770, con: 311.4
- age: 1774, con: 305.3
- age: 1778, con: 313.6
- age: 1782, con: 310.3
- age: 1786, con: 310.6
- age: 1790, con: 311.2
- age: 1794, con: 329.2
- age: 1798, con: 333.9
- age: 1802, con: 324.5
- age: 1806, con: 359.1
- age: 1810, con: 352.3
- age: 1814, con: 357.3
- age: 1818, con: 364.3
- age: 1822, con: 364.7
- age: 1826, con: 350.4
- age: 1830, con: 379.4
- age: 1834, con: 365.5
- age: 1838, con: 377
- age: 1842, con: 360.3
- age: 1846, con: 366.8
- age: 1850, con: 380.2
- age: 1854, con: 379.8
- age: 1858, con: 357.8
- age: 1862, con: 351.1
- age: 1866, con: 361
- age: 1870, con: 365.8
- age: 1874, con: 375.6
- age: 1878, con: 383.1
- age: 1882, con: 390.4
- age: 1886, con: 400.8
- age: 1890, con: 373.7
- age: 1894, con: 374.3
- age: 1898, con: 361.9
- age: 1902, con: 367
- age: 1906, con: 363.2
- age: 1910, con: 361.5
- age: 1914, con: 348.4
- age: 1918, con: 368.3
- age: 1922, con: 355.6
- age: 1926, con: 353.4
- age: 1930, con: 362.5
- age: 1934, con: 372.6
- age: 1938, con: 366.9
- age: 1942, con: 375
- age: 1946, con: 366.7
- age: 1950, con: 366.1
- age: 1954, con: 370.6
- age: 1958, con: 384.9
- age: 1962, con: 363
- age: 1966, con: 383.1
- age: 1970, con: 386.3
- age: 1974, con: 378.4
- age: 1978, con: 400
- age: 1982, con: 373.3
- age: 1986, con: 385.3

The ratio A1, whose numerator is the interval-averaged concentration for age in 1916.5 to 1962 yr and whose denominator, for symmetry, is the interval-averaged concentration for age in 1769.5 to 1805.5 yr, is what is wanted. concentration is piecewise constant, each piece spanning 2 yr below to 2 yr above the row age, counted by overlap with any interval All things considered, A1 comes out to 1.15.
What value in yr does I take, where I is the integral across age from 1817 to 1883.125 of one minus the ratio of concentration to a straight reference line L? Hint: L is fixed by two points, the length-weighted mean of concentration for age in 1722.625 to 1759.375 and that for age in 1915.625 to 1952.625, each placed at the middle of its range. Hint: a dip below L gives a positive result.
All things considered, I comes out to -4.9 yr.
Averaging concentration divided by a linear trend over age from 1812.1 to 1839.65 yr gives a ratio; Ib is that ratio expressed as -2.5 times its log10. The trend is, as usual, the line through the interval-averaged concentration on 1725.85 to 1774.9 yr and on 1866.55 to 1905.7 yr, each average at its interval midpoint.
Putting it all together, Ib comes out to -0.06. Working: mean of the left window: 311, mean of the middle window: 365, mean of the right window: 376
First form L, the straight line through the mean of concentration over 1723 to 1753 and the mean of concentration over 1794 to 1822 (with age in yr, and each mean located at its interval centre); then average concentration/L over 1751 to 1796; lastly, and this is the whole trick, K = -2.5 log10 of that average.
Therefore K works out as 0.07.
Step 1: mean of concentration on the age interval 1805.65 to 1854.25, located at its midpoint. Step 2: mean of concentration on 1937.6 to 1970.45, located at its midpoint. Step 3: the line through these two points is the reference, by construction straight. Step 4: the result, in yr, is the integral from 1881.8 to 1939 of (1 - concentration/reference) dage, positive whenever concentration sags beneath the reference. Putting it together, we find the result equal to 0.5 yr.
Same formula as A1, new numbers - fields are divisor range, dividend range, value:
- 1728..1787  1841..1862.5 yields 1.18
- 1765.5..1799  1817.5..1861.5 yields 1.17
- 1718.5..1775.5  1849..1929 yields 1.18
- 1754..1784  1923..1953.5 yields 1.19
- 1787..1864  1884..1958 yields 1.03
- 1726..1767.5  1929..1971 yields 1.20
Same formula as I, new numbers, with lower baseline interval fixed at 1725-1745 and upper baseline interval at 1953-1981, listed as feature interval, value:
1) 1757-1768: 0.7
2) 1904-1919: 0.2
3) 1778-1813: 0.6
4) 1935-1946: 0.1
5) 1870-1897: -1.7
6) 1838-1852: -0.9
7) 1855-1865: -0.2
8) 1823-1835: -0.8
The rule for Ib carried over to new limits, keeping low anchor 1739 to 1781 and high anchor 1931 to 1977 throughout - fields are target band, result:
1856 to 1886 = -0.08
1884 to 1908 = -0.06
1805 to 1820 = -0.10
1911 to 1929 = 0.02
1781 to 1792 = 0.02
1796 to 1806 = -0.04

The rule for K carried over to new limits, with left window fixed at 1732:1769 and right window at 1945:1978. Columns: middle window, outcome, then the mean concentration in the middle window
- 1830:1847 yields -0.10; 369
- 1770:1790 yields 0.03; 310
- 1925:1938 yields 0.01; 364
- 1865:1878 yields -0.07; 370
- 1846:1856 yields -0.11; 377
